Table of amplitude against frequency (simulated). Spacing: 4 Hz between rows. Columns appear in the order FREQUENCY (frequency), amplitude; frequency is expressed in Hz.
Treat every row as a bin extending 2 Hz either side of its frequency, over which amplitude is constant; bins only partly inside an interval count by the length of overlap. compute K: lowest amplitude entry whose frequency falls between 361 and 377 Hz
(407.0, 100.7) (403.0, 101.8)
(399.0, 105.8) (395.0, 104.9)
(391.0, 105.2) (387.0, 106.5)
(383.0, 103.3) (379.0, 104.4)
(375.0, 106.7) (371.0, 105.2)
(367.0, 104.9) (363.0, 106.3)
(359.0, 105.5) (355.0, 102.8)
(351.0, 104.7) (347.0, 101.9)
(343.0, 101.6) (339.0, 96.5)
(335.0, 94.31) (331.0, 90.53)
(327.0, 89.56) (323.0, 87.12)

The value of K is 104.9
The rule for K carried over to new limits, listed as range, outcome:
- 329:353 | 90.53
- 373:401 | 103.3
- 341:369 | 101.6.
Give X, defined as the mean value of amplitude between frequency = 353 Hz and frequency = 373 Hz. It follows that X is 105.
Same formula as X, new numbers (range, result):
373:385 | 105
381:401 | 105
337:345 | 99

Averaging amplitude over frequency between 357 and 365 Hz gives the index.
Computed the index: 106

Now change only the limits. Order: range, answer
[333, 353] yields 99.8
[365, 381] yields 105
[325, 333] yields 90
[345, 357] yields 103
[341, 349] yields 102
